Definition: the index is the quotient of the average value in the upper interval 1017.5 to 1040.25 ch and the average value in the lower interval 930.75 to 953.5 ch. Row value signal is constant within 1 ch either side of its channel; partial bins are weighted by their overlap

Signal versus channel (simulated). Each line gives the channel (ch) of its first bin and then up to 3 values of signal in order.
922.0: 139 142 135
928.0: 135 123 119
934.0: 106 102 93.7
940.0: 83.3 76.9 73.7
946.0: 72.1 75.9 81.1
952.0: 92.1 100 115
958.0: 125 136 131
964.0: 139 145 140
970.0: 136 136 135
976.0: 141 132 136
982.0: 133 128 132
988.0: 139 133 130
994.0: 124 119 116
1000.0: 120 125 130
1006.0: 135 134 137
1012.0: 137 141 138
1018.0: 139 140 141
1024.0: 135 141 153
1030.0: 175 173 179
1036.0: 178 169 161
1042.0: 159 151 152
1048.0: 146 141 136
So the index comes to 1.8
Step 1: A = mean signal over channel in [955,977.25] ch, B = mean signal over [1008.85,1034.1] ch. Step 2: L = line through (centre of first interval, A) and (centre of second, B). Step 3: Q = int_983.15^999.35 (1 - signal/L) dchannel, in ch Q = 1.47 ch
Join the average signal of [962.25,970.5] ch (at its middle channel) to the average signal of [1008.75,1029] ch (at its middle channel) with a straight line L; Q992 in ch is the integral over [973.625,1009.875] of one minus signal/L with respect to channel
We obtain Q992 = 2.5 ch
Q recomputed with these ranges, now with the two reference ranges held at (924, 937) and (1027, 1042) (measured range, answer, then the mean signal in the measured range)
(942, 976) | 5.3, 114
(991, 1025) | 5.5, 132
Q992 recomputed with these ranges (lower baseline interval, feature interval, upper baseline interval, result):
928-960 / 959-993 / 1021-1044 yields -4.31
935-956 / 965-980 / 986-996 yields -3.40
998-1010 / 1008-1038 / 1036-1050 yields -1.69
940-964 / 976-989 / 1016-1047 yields -1.41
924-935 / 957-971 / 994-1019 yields -0.91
